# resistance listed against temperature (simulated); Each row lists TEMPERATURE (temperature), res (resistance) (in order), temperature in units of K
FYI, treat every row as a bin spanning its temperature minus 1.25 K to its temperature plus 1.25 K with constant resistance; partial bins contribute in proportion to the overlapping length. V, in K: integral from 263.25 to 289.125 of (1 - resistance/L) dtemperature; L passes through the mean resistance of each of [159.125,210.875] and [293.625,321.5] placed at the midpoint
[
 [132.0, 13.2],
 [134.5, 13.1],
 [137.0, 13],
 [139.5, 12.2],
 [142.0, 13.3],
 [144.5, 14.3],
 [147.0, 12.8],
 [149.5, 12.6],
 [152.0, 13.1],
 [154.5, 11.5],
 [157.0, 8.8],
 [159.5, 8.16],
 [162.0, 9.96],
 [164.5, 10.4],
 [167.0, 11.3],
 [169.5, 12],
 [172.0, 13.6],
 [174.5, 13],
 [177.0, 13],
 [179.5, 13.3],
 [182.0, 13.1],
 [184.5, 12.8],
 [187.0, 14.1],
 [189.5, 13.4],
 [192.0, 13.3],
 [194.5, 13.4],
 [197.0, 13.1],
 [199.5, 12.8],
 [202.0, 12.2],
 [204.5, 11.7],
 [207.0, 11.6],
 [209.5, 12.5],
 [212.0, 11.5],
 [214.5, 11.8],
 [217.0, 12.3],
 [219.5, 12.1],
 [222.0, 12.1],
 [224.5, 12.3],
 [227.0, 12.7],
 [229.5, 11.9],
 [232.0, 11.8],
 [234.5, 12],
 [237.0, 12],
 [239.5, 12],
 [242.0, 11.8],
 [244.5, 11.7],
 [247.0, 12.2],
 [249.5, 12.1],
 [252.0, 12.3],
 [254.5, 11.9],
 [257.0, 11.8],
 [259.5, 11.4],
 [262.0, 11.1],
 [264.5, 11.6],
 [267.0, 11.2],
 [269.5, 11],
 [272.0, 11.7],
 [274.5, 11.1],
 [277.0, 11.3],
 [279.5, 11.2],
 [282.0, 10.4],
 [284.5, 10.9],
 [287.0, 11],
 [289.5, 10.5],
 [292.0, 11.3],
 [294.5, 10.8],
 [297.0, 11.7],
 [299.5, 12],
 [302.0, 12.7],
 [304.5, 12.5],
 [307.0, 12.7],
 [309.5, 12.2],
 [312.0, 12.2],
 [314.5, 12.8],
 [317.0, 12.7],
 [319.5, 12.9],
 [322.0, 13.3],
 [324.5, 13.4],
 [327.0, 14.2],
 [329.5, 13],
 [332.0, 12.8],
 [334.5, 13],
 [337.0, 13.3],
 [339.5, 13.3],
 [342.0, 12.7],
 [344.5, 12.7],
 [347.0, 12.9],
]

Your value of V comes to 2.6 K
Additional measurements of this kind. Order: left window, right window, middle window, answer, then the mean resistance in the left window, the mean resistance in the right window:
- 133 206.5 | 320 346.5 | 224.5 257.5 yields 1.8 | 12.4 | 13.2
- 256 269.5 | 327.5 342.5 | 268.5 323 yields 1.8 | 11.4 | 13.1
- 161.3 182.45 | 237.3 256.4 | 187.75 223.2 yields -1.0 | 12.2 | 12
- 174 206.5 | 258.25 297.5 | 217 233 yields 0.1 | 13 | 11.1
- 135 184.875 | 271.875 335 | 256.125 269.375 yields 0.8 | 12.1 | 12.1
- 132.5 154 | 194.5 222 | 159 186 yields 1.4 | 13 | 12.2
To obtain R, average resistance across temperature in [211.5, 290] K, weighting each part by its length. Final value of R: 11.7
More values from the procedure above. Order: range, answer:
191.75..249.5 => 12.2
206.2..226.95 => 12.1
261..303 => 11.3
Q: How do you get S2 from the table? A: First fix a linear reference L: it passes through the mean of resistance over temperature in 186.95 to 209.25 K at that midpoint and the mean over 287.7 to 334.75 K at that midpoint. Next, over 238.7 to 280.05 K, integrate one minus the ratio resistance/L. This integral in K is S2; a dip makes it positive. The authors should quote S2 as 3.2 K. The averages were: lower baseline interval 12.8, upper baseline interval 12.4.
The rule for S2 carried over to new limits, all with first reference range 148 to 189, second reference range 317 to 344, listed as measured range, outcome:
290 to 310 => 1.6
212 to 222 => 0.3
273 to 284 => 1.5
